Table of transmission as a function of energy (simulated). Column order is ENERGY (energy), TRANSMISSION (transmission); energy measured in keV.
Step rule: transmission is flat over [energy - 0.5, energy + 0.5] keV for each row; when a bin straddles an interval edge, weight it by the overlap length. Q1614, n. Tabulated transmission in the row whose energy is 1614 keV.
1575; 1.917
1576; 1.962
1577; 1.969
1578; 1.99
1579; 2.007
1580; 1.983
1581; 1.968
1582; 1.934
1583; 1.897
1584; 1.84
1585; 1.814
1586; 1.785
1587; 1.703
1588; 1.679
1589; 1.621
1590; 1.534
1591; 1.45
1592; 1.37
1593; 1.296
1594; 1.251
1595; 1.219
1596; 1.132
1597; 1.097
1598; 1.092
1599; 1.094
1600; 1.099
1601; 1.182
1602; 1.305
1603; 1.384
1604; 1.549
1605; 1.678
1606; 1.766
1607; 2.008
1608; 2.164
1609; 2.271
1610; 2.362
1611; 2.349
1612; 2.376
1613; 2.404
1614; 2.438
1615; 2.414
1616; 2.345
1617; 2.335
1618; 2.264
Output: 2.438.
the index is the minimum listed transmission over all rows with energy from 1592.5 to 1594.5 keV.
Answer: 1.251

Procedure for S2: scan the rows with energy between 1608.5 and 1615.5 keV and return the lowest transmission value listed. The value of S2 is 2.271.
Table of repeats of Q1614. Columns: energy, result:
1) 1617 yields 2.335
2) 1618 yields 2.264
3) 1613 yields 2.404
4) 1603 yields 1.384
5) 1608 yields 2.164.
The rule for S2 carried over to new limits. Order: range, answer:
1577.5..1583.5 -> 1.897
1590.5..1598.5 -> 1.092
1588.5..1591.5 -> 1.45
